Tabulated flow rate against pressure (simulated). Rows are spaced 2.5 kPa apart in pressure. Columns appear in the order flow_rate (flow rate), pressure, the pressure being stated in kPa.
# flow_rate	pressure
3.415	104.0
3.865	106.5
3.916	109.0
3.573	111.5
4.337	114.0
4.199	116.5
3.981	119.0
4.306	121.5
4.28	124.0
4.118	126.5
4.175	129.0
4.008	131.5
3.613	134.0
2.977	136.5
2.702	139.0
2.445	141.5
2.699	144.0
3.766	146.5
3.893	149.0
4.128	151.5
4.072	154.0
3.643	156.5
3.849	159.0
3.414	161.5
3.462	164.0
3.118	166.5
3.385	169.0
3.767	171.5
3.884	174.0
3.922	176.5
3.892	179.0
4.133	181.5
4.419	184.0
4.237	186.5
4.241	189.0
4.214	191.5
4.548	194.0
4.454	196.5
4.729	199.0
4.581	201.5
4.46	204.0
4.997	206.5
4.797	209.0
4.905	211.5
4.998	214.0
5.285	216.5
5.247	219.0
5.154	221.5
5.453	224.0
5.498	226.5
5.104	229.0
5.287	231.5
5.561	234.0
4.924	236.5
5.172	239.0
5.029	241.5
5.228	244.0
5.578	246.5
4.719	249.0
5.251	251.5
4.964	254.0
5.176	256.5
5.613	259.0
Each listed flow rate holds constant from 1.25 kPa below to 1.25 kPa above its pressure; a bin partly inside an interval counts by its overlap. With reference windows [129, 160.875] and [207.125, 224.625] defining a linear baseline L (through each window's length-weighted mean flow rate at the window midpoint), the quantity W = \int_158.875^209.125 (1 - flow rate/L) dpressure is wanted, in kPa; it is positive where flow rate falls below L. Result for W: 3.3 kPa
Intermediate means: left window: 3.51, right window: 5.1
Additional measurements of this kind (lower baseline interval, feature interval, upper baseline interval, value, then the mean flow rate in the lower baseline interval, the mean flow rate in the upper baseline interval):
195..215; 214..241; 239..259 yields -1.61 kPa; 4.73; 5.17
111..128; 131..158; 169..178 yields 3.64 kPa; 4.14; 3.79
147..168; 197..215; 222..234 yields 0.25 kPa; 3.7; 5.35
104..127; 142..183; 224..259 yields 7.35 kPa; 4.03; 5.22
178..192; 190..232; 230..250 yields -2.19 kPa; 4.19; 5.19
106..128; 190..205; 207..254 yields 1.10 kPa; 4.07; 5.17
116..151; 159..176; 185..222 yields 2.53 kPa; 3.65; 4.71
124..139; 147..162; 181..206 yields 0.51 kPa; 3.73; 4.43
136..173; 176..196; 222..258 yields -0.64 kPa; 3.43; 5.21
